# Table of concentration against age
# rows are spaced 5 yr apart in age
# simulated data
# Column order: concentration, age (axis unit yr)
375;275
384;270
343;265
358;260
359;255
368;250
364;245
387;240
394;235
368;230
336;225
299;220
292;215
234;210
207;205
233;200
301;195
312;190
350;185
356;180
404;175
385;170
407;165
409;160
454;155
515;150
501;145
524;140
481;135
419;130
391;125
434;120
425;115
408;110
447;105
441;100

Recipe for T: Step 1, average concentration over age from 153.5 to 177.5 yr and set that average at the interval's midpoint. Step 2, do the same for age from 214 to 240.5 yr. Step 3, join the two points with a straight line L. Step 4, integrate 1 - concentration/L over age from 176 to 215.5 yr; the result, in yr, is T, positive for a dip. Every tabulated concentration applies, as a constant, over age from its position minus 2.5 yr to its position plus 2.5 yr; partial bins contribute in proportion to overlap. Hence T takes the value 9.39 yr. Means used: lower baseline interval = 410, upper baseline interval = 346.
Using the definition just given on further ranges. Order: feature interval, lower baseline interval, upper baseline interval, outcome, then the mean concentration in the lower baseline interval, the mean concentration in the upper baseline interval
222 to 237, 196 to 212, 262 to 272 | -4.1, 232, 362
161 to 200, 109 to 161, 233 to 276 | 6.4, 453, 370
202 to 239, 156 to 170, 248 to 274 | 7.2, 409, 363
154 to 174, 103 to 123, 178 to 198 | -2.8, 427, 327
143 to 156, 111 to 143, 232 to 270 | -1.9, 445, 369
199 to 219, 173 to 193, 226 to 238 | 6.5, 353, 376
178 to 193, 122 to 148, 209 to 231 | 1.3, 464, 306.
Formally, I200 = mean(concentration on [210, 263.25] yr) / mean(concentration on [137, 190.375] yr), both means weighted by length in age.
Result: 0.82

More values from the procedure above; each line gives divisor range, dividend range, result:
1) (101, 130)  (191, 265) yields 0.76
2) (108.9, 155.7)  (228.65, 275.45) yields 0.81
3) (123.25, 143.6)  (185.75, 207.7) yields 0.59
